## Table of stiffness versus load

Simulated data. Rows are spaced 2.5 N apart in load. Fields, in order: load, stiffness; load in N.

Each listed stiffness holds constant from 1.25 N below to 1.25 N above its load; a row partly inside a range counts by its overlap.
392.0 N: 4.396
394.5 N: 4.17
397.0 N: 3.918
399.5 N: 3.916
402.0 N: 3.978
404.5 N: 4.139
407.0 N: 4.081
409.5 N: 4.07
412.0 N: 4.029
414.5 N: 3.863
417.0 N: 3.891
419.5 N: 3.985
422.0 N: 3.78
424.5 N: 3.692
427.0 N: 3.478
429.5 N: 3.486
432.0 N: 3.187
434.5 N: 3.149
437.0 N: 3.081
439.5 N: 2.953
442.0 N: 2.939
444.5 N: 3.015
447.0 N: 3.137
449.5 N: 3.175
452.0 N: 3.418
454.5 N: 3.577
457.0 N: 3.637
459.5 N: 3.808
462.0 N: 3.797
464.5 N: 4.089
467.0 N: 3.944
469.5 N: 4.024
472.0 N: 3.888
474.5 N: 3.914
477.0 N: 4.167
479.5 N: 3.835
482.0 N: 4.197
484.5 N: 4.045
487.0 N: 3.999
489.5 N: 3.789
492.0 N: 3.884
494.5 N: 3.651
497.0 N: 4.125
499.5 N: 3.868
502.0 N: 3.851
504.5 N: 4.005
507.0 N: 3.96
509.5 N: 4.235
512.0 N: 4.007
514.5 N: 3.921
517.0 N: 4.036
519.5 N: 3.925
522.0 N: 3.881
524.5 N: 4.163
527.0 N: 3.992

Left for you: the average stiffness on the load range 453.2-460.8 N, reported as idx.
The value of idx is 3.67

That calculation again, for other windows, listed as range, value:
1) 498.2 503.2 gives 3.86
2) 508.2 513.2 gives 4.12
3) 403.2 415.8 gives 4.04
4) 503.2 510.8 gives 4.06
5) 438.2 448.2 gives 3.01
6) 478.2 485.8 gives 4.03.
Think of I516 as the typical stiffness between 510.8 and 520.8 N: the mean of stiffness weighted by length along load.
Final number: 3.97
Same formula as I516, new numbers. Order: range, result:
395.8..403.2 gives 3.94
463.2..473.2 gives 3.99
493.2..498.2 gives 3.89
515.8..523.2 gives 3.95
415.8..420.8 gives 3.94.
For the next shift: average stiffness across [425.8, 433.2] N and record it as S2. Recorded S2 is 3.38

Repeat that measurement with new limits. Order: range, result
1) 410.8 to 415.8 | 3.94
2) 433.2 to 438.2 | 3.12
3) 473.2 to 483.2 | 4.03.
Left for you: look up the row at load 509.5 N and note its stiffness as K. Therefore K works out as 4.235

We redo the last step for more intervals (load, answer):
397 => 3.918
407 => 4.081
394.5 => 4.17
